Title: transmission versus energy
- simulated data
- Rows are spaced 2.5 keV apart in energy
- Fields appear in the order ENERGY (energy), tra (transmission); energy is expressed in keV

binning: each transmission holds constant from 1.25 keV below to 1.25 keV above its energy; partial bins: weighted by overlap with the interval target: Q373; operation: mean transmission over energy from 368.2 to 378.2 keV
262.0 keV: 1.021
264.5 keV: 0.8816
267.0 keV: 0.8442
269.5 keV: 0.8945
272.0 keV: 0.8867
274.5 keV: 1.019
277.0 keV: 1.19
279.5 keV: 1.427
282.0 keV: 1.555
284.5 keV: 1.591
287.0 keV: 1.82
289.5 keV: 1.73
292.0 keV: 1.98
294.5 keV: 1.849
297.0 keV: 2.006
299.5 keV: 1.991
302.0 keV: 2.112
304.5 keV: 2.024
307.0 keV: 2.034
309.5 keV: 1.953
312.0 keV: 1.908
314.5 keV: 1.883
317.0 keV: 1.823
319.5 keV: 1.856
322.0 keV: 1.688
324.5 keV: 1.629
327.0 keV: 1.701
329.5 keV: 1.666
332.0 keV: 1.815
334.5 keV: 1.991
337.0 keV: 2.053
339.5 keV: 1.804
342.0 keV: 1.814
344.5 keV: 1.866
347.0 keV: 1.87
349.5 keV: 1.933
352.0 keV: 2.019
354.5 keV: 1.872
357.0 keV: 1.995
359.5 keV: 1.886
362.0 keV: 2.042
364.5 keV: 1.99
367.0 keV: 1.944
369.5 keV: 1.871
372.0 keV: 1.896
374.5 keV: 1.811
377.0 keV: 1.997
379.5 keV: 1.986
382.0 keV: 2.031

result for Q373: 1.89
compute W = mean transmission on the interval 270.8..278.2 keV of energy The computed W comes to 1.03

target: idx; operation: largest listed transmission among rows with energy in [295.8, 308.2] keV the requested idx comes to 2.112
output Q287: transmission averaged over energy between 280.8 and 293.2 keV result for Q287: 1.73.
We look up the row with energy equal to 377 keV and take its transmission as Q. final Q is 1.997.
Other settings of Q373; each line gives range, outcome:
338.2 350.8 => 1.86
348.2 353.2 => 1.97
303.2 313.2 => 1.98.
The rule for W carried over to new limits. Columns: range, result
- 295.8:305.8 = 2.03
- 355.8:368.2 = 1.97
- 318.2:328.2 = 1.72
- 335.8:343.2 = 1.89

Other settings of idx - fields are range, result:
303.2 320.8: 2.034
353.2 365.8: 2.042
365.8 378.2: 1.997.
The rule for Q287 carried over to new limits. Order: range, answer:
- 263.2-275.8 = 0.907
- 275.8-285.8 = 1.44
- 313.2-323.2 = 1.81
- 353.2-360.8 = 1.92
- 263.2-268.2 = 0.865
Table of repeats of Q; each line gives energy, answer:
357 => 1.995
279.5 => 1.427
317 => 1.823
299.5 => 1.991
